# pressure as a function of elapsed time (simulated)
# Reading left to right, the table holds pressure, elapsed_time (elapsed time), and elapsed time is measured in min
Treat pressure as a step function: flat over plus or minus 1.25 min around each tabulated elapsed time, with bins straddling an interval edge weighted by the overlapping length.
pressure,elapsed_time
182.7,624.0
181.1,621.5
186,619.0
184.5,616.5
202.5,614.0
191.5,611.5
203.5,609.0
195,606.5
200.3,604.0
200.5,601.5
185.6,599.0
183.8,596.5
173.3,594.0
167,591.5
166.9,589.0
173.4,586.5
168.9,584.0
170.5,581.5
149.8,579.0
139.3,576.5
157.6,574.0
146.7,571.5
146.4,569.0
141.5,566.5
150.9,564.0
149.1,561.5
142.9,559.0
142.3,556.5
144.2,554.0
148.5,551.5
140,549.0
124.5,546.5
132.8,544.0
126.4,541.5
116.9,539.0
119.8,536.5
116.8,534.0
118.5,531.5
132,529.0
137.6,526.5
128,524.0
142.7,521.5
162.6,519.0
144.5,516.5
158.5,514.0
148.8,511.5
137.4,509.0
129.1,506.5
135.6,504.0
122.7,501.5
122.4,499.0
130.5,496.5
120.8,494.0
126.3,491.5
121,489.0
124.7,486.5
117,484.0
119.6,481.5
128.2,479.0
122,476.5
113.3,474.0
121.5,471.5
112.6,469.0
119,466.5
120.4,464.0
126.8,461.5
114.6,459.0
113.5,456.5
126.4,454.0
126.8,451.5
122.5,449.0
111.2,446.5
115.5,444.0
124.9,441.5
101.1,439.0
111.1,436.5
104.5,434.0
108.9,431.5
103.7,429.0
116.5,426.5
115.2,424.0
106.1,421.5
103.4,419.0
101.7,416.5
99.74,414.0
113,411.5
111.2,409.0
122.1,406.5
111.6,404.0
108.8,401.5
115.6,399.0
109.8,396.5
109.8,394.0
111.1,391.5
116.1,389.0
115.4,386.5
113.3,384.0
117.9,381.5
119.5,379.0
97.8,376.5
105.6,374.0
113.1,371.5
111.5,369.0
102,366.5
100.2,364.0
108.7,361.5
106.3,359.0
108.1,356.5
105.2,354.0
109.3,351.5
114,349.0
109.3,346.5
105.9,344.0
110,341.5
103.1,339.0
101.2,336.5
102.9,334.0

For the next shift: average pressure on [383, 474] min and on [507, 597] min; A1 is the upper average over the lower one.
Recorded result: 1.28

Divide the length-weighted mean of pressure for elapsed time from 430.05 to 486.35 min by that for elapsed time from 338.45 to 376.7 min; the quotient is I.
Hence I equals 1.10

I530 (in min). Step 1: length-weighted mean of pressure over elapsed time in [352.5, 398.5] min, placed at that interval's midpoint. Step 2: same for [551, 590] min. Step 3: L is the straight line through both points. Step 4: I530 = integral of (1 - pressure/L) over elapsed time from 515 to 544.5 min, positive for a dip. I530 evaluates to 2.4 min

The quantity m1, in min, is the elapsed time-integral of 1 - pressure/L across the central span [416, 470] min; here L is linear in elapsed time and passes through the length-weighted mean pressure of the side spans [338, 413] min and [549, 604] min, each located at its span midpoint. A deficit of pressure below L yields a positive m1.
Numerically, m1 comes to 5.5 min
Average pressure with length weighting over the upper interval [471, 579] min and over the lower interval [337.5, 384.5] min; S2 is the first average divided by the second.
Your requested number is 1.24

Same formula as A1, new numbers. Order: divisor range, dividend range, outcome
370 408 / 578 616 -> 1.62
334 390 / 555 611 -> 1.53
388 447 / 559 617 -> 1.55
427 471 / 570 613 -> 1.51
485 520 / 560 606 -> 1.23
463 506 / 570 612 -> 1.43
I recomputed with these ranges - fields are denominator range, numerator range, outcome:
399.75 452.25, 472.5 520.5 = 1.18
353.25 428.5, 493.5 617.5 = 1.38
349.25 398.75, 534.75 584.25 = 1.30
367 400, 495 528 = 1.24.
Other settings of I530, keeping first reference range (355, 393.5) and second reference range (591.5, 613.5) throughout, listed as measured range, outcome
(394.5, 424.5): 3.0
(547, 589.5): 6.6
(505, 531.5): 3.3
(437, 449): 1.8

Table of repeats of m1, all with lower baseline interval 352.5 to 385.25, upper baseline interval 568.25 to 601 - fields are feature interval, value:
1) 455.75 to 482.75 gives 3.1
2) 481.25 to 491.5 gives 1.3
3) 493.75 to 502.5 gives 1.1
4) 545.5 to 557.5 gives 1.2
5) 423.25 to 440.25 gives 2.2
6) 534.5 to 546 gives 2.2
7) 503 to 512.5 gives 0.5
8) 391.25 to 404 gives 0.5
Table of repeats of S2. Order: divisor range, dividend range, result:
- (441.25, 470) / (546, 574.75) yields 1.21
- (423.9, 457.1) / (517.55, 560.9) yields 1.17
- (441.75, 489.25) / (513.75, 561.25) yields 1.13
